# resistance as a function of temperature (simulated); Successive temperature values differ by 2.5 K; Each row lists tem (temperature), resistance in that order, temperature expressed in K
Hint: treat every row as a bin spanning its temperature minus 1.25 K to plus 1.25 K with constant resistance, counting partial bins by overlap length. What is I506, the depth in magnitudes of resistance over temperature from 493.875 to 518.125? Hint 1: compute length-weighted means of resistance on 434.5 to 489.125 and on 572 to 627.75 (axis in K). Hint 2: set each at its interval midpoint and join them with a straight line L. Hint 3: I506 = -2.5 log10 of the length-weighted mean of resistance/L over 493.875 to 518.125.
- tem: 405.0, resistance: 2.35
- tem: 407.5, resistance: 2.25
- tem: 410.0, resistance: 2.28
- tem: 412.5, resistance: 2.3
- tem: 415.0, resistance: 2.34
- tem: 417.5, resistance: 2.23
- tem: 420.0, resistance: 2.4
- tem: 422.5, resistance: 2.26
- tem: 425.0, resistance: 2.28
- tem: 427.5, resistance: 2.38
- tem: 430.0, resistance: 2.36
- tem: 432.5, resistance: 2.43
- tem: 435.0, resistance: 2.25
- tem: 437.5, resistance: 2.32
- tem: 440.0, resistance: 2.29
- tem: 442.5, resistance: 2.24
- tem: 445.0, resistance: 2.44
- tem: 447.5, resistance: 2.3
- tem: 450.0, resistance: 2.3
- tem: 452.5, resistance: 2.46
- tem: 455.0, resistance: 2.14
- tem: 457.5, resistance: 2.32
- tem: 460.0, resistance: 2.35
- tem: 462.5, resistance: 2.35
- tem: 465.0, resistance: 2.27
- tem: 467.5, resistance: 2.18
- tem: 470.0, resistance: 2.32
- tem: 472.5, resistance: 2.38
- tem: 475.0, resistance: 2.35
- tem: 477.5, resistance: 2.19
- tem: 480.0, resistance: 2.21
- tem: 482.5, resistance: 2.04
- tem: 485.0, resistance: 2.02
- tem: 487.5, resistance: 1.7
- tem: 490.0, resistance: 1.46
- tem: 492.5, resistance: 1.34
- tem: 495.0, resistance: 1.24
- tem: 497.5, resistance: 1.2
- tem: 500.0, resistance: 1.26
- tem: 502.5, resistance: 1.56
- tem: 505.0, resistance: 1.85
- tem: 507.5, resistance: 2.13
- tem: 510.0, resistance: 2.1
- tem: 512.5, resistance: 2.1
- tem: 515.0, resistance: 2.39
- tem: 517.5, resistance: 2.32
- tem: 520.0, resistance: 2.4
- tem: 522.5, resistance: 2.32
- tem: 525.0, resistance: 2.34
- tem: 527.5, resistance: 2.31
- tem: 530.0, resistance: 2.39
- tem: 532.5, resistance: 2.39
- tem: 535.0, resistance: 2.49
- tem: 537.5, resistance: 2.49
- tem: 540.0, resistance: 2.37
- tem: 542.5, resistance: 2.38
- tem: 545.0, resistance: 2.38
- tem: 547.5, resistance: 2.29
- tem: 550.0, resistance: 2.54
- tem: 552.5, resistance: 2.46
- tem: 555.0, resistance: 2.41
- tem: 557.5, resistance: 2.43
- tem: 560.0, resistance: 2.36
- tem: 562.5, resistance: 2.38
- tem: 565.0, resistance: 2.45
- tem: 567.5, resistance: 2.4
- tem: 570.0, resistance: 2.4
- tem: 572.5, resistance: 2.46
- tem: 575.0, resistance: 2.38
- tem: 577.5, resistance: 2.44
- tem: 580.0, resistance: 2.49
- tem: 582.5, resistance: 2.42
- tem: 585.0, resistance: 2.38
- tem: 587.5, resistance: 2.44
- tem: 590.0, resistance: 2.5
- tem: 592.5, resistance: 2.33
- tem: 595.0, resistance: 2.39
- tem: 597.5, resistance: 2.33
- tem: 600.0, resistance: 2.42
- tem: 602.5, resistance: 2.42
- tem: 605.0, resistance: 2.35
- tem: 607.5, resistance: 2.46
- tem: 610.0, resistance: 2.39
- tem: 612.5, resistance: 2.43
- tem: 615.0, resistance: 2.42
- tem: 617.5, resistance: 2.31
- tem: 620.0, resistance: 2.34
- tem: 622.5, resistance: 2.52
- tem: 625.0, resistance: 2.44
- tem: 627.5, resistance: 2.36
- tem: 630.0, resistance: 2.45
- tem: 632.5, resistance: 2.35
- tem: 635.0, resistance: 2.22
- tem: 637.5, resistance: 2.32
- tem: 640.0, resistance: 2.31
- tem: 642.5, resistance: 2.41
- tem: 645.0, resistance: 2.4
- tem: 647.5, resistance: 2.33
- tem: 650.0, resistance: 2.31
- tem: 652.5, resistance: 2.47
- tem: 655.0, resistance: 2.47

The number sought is 0.26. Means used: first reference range 2.24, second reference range 2.41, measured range 1.8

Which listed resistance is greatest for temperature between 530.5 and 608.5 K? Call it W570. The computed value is 2.54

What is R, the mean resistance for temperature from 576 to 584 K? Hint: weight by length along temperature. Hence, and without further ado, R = 2.45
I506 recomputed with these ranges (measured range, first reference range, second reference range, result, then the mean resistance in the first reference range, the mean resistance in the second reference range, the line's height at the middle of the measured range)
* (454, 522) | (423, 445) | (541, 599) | 0.173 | 2.32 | 2.41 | 2.36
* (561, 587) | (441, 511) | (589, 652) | -0.071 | 2.03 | 2.38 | 2.27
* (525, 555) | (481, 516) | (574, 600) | -0.172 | 1.74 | 2.41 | 2.05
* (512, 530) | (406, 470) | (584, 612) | 0.015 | 2.31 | 2.4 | 2.36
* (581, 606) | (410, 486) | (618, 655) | -0.020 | 2.29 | 2.38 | 2.36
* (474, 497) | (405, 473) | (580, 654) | 0.273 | 2.31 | 2.39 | 2.33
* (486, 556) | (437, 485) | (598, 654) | 0.112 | 2.28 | 2.38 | 2.32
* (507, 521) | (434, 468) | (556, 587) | 0.056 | 2.3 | 2.42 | 2.36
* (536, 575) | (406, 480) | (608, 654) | -0.029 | 2.31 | 2.38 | 2.35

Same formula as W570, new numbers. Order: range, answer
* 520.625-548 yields 2.49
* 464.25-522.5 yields 2.4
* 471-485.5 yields 2.38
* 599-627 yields 2.52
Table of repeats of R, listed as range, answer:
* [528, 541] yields 2.42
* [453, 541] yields 2.1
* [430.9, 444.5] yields 2.31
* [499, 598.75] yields 2.32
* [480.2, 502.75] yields 1.57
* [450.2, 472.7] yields 2.3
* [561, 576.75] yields 2.41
